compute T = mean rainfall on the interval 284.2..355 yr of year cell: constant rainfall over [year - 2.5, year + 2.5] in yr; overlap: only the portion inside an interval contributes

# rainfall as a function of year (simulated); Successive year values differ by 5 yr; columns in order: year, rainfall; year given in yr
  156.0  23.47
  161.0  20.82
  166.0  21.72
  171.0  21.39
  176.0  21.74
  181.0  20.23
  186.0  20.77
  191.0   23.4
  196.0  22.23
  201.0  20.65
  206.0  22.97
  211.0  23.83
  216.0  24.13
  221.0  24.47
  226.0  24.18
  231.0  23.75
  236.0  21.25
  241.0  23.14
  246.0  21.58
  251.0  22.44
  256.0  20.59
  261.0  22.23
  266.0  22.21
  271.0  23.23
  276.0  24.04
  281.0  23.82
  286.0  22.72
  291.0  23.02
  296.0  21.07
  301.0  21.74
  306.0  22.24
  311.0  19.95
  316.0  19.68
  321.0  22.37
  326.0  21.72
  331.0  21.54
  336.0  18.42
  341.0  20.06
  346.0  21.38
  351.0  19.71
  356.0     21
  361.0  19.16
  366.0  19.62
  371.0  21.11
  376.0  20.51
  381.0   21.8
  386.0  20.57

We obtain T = 21.1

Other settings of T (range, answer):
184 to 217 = 22.5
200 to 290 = 22.9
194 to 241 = 23.1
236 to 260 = 21.9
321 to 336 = 21.2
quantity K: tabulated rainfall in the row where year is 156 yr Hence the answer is 23.47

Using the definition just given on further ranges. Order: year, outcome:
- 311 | 19.95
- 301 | 21.74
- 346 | 21.38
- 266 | 22.21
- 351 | 19.71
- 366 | 19.62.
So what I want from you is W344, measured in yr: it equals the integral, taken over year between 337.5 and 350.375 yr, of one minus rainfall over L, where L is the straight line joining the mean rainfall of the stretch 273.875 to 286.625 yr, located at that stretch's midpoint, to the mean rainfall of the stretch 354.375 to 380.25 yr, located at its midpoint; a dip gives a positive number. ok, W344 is 0.5 yr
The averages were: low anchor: 23.6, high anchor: 20.4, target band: 20.4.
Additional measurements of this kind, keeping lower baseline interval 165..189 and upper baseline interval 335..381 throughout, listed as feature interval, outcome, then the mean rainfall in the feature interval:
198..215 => -1.3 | 22.6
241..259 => -0.8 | 21.8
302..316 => -0.3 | 20.9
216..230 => -2.2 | 24.2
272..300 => -3.1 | 22.9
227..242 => -1.4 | 22.8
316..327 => -0.6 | 21.6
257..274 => -1.4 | 22.4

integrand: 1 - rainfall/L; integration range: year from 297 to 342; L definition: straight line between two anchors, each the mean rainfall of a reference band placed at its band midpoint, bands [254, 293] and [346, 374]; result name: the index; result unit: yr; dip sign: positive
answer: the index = 1.11 yr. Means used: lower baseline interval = 22.8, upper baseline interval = 20.2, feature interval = 20.9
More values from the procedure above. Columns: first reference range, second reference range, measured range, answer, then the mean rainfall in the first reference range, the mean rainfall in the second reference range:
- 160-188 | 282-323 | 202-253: -4.2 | 21.1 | 21.7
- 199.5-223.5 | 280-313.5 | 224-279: 0.2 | 23.3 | 22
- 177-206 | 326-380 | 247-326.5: -4.5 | 21.6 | 20.4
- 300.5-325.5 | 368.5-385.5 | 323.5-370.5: 1.8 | 21.2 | 21.1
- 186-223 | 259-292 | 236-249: 0.5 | 22.9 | 23.1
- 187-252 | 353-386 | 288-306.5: -0.3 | 22.9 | 20.5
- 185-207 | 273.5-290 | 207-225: -1.4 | 22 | 23.5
